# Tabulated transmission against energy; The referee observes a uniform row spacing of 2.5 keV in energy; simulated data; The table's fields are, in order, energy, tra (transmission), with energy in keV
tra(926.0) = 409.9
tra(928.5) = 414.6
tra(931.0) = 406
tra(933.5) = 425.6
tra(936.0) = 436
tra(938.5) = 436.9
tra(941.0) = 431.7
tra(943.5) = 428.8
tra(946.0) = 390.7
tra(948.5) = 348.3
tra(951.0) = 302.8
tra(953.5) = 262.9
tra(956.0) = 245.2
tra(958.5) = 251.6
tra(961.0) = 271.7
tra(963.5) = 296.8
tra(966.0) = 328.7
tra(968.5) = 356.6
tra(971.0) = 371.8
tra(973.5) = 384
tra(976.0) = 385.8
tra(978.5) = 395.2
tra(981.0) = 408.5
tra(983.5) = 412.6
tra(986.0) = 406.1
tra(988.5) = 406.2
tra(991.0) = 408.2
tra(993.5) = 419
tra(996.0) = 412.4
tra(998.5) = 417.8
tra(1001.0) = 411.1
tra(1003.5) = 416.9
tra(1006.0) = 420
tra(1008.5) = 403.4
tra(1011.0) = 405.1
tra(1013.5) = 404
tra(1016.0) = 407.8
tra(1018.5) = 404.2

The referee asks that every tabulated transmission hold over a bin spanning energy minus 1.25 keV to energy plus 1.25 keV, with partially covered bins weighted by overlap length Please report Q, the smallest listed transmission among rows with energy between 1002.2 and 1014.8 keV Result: 403.4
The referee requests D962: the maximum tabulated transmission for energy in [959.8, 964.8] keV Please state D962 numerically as 296.8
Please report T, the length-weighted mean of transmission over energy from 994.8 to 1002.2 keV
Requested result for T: 414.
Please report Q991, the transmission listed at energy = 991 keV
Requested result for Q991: 408.2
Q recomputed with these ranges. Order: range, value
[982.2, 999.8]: 406.1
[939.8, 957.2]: 245.2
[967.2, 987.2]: 356.6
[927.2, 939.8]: 406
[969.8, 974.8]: 371.8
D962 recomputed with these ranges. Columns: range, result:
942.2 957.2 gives 428.8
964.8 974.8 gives 384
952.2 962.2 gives 271.7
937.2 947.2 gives 436.9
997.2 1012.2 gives 420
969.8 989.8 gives 412.6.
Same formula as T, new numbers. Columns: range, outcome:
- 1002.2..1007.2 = 418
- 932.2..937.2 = 431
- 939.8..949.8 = 399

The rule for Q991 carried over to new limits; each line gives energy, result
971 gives 371.8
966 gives 328.7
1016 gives 407.8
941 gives 431.7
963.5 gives 296.8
